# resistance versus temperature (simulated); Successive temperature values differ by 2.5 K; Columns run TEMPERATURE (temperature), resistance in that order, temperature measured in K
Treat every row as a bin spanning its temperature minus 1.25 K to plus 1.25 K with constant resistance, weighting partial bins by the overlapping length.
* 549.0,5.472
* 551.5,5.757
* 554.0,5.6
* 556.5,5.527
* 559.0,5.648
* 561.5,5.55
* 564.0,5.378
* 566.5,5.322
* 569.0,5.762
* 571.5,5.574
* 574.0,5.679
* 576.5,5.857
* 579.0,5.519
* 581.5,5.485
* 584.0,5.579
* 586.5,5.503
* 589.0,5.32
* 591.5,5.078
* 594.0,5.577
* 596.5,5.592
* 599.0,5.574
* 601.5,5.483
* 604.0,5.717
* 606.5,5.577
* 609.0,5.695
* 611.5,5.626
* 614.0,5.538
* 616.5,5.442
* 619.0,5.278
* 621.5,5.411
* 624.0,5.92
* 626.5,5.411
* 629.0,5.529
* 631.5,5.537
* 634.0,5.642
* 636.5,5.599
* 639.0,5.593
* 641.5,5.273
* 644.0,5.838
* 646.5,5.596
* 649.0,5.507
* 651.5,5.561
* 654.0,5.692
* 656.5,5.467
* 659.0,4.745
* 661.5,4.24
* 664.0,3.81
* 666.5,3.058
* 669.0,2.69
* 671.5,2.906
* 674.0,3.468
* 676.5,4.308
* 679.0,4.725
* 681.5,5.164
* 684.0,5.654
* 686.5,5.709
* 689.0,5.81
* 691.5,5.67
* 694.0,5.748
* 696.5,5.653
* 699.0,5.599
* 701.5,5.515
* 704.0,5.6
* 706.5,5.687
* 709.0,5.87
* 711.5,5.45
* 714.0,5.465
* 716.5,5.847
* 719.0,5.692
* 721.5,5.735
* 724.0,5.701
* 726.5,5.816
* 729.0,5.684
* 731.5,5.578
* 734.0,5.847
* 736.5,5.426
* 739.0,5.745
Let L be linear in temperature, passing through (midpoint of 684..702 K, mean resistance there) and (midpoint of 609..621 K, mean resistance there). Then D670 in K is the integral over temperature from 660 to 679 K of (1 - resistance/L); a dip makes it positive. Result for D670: 6.9 K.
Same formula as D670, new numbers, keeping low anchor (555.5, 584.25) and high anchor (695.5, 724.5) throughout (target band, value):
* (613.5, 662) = 1.32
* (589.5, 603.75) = 0.30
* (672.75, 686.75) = 2.13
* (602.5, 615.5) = -0.07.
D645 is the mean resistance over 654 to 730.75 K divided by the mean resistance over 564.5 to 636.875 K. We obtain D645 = 0.9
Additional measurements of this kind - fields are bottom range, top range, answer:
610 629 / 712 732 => 1.03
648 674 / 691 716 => 1.31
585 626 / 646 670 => 0.84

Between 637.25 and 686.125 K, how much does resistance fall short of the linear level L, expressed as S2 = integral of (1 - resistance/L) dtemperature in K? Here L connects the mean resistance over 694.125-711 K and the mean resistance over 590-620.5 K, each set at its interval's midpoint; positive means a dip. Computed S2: 7.6 K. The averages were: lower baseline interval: 5.51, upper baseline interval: 5.65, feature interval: 4.73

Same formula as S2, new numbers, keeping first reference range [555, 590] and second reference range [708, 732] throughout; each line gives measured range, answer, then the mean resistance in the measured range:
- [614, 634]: 0.30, 5.51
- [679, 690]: 0.33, 5.48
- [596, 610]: -0.06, 5.61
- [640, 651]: 0.12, 5.55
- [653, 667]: 2.67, 4.56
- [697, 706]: 0.13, 5.59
